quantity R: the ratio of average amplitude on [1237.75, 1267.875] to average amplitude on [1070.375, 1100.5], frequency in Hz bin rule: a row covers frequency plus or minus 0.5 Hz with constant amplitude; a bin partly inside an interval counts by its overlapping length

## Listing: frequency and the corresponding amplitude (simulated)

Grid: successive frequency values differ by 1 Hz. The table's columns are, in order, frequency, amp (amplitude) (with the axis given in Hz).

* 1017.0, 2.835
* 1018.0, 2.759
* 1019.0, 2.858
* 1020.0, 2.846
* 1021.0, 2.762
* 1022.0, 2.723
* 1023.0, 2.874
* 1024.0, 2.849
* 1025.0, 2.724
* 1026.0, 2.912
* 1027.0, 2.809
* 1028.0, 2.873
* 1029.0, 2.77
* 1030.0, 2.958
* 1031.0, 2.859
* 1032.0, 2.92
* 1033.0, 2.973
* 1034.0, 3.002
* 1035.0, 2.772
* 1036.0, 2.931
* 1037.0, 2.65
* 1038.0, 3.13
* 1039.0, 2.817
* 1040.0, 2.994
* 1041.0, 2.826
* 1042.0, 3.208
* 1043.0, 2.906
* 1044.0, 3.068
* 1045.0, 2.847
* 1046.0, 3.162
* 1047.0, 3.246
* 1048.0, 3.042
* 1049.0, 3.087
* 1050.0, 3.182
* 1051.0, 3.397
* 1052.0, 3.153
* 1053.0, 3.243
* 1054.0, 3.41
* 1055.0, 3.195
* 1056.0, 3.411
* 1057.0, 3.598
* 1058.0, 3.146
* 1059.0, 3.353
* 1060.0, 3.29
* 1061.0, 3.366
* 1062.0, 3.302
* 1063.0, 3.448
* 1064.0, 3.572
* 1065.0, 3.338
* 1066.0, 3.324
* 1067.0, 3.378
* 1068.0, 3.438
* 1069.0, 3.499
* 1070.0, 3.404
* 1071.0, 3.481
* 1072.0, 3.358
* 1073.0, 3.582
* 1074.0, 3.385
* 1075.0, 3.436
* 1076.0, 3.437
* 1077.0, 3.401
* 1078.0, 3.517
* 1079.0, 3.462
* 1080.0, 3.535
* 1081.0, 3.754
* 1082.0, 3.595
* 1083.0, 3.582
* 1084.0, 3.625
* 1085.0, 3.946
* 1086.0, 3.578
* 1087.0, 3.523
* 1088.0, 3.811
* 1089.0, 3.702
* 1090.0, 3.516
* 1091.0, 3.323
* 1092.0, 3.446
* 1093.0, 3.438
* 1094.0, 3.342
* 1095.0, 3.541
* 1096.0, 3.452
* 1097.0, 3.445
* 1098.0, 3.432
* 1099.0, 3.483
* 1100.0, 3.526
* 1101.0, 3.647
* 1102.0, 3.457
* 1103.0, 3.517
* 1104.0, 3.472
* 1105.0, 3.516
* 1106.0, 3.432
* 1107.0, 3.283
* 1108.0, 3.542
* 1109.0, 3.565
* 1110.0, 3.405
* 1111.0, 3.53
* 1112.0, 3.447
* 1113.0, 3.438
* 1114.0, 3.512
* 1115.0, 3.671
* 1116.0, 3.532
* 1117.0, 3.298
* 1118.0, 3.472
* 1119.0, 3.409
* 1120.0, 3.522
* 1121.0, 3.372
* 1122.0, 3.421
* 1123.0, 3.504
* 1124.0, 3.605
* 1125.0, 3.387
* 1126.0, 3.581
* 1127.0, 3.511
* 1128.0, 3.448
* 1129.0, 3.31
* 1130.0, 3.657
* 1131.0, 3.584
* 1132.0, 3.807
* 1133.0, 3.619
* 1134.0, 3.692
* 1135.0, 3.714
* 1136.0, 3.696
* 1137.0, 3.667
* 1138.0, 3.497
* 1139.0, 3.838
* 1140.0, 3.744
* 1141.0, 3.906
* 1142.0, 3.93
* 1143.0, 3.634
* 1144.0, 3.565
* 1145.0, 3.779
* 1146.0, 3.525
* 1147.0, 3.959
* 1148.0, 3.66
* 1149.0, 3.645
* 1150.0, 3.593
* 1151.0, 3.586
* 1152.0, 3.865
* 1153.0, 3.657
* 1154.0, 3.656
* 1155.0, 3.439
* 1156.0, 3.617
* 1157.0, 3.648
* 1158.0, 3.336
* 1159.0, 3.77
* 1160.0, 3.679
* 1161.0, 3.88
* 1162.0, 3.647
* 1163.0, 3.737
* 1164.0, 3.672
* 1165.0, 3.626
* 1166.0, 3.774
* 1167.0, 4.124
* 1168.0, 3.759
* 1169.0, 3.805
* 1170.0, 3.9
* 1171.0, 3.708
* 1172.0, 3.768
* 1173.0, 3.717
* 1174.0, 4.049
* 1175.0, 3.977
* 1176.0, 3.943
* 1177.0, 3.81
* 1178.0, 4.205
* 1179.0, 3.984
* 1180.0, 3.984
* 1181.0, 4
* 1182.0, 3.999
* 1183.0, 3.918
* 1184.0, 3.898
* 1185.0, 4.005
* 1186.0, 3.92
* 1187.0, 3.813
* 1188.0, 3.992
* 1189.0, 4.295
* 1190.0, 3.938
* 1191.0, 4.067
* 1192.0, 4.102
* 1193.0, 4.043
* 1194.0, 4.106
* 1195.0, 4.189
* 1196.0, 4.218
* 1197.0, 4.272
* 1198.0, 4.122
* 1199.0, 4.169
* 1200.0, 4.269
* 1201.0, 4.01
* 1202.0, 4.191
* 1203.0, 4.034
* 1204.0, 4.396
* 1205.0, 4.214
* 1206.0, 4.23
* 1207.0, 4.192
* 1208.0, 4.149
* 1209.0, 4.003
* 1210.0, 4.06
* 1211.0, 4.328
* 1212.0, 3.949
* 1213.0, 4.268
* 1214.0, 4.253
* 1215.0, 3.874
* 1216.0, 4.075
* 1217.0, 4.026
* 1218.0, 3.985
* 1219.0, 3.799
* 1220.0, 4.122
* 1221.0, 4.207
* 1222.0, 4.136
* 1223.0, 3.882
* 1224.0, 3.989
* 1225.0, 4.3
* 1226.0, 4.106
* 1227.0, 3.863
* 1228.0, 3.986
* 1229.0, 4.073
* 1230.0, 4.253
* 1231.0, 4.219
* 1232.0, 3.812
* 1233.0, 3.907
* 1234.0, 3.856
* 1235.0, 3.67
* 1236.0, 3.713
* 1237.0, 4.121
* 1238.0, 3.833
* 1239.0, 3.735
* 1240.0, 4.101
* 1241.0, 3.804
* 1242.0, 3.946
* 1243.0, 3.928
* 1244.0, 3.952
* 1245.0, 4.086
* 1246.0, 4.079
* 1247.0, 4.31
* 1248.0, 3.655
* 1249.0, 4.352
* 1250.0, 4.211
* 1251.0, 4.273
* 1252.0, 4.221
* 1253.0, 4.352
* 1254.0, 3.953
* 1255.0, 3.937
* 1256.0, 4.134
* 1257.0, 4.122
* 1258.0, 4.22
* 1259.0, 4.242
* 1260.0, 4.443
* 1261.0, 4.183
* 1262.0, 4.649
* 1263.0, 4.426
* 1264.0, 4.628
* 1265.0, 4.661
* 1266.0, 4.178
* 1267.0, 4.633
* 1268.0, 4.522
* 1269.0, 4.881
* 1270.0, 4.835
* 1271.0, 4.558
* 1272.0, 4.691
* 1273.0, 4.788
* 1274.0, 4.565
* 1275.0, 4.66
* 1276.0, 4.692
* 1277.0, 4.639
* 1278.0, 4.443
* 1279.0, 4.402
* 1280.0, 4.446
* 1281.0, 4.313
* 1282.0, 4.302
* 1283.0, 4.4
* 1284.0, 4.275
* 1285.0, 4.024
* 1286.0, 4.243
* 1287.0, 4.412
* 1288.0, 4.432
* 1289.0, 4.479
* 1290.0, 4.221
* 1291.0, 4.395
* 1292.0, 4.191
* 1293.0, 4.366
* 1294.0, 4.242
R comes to 1.2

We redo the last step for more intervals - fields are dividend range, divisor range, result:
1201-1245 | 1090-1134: 1.16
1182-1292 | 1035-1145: 1.22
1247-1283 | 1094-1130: 1.27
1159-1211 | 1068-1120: 1.14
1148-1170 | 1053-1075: 1.09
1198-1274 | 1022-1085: 1.30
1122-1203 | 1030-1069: 1.21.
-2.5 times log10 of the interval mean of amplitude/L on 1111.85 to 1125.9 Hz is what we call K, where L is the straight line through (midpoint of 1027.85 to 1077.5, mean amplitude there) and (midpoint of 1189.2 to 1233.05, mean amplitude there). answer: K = 0.030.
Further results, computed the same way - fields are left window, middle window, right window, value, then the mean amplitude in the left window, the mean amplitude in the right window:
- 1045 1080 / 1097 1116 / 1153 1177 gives 0.009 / 3.35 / 3.75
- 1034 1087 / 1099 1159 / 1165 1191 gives 0.028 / 3.3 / 3.93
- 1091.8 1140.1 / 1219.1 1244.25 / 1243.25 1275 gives 0.056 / 3.52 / 4.35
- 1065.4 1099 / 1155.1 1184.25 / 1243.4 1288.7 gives 0.027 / 3.5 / 4.36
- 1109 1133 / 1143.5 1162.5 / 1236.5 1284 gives 0.008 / 3.5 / 4.31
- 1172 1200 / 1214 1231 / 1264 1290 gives 0.042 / 4.03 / 4.5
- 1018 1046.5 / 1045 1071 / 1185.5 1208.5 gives -0.077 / 2.89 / 4.13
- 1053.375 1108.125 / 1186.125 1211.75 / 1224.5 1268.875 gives -0.050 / 3.47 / 4.13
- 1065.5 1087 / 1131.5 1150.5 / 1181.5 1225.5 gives 0.028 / 3.51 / 4.09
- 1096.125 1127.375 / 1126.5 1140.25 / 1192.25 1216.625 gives 0.004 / 3.48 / 4.15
